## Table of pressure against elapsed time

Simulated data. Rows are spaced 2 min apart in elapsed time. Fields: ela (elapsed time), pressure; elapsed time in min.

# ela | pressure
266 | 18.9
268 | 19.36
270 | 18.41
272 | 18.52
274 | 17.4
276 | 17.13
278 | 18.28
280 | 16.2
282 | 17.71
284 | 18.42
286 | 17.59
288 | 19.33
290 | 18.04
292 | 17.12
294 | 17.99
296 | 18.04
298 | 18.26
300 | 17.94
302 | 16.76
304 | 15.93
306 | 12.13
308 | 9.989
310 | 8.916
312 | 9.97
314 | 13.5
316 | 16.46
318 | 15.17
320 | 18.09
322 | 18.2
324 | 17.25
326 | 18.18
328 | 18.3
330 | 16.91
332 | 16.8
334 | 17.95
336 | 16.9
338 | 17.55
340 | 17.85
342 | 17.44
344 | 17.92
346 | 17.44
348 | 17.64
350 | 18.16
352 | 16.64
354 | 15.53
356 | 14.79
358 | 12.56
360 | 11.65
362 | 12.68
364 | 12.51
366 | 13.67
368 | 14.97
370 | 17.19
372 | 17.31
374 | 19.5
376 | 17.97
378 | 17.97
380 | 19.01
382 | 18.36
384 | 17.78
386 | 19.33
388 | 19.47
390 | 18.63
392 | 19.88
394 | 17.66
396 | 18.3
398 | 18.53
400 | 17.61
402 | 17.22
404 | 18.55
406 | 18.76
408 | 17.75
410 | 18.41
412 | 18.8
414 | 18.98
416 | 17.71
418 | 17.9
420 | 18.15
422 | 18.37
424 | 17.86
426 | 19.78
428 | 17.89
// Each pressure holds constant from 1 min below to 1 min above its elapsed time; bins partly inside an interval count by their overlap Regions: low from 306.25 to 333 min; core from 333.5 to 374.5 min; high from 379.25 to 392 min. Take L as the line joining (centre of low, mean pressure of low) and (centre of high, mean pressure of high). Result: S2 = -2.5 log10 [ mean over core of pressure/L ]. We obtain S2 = 0.06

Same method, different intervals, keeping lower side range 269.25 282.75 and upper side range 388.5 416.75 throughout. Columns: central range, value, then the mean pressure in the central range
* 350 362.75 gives 0.254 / 14.3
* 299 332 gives 0.171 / 15.3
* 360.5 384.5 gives 0.110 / 16.4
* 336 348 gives 0.027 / 17.6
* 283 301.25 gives -0.020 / 18.1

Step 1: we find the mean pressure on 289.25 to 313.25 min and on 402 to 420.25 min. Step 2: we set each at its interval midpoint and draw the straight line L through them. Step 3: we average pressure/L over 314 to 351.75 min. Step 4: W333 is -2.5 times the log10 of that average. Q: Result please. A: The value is -0.09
